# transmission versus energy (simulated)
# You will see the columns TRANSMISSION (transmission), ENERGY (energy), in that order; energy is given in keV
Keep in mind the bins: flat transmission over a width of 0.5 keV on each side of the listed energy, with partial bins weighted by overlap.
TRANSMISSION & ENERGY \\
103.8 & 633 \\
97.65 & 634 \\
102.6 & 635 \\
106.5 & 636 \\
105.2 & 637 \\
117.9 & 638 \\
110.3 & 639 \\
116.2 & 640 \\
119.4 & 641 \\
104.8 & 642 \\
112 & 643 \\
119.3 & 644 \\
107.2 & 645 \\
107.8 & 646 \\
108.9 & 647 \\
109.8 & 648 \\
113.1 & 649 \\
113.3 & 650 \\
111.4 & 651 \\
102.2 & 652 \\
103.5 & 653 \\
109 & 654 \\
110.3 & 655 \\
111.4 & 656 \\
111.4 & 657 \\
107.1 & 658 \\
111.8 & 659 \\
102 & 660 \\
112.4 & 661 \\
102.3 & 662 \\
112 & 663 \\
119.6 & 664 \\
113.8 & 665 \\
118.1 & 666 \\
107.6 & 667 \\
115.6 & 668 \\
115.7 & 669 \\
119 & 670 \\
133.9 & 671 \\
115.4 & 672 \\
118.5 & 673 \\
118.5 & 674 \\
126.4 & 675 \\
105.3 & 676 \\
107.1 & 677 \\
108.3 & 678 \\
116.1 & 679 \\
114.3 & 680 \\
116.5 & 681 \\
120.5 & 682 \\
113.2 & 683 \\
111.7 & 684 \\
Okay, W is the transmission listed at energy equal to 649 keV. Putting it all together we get 113.1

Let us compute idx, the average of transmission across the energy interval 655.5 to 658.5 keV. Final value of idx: 110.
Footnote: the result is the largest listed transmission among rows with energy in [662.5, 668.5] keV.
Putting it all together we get 119.6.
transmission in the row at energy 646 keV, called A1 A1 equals 107.8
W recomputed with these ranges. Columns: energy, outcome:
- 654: 109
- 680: 114.3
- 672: 115.4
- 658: 107.1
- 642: 104.8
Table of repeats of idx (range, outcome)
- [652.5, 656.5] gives 109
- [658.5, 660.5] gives 107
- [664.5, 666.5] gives 116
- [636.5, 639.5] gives 111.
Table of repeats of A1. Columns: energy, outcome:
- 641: 119.4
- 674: 118.5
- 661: 112.4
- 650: 113.3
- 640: 116.2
